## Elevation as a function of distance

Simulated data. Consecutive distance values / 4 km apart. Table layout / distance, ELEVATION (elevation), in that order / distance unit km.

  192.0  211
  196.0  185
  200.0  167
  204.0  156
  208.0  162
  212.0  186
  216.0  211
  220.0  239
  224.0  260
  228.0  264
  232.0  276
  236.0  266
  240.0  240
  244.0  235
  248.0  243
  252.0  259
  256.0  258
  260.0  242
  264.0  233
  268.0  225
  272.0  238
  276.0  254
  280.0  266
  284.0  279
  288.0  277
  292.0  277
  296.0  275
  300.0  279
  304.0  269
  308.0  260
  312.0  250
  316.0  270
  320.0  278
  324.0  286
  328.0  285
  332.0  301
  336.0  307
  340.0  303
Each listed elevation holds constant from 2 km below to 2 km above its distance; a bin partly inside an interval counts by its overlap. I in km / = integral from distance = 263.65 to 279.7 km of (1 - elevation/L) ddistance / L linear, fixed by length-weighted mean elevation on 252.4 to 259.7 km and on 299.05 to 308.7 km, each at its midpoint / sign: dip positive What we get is 1.14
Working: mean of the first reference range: 254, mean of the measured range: 241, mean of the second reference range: 270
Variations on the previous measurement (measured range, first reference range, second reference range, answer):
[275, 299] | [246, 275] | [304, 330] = -1.51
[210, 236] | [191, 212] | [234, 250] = -3.35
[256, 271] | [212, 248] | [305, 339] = 1.21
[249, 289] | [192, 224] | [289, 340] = -1.68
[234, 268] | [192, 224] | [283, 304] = -1.66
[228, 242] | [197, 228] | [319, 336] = -2.74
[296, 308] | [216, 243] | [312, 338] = 0.23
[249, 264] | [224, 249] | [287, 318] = 0.56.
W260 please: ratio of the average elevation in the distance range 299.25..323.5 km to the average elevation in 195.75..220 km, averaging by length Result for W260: 1.47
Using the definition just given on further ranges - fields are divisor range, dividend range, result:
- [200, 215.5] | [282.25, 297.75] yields 1.61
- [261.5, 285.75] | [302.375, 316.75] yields 1.05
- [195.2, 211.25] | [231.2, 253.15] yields 1.50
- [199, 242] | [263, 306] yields 1.18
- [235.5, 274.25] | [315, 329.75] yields 1.15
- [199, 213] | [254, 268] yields 1.45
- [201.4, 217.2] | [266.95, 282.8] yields 1.41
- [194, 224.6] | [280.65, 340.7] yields 1.45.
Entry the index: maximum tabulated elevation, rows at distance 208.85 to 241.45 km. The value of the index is 276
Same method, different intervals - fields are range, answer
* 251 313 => 279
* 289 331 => 286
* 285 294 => 277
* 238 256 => 259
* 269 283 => 266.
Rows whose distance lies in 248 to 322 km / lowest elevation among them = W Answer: 225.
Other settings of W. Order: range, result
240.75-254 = 235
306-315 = 250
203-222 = 156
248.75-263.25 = 242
